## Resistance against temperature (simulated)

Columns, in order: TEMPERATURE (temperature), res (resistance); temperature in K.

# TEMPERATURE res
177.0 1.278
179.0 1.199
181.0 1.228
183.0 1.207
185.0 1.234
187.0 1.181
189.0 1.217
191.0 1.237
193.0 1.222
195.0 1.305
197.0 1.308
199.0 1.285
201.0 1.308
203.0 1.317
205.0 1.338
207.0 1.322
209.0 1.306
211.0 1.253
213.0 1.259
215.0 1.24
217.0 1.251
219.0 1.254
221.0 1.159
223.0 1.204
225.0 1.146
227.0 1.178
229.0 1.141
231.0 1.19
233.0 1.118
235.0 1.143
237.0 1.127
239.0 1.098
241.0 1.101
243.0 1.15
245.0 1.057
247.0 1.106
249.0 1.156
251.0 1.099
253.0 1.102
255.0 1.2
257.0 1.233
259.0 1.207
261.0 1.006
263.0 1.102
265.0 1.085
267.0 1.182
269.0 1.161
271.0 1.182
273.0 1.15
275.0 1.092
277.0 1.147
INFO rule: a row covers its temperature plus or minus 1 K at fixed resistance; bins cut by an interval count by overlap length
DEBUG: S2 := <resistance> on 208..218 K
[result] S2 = 1.26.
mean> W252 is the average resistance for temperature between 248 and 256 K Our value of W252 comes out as 1.14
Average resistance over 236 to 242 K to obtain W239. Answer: 1.11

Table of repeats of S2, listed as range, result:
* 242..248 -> 1.1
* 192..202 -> 1.29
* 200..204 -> 1.31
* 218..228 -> 1.19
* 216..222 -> 1.22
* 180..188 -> 1.21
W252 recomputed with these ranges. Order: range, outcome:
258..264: 1.11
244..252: 1.1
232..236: 1.13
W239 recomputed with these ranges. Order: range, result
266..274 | 1.17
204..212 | 1.3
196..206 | 1.31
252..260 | 1.19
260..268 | 1.09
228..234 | 1.15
